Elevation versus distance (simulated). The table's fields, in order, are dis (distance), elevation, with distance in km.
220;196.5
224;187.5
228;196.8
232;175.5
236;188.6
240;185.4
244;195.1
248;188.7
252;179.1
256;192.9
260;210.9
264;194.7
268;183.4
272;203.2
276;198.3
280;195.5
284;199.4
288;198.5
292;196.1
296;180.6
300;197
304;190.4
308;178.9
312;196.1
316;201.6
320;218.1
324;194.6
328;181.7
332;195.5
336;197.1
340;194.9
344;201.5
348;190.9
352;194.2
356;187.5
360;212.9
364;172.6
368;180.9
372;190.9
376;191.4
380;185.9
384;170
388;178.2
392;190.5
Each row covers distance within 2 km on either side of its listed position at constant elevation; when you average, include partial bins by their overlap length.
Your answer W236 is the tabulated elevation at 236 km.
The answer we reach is 188.6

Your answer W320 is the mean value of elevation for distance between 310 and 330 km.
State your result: 198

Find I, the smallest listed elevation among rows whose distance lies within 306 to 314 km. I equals 178.9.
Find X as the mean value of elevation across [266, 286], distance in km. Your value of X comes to 196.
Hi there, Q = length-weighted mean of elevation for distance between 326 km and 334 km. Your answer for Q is 189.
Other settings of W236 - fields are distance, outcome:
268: 183.4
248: 188.7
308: 178.9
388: 178.2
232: 175.5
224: 187.5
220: 196.5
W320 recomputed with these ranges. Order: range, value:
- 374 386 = 182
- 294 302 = 189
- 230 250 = 187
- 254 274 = 197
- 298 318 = 193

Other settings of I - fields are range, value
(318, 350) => 181.7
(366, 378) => 180.9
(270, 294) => 195.5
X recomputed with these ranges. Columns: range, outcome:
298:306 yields 194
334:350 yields 196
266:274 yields 193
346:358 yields 191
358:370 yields 189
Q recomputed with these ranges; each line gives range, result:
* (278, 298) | 194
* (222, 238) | 187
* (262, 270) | 189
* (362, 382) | 184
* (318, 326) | 206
